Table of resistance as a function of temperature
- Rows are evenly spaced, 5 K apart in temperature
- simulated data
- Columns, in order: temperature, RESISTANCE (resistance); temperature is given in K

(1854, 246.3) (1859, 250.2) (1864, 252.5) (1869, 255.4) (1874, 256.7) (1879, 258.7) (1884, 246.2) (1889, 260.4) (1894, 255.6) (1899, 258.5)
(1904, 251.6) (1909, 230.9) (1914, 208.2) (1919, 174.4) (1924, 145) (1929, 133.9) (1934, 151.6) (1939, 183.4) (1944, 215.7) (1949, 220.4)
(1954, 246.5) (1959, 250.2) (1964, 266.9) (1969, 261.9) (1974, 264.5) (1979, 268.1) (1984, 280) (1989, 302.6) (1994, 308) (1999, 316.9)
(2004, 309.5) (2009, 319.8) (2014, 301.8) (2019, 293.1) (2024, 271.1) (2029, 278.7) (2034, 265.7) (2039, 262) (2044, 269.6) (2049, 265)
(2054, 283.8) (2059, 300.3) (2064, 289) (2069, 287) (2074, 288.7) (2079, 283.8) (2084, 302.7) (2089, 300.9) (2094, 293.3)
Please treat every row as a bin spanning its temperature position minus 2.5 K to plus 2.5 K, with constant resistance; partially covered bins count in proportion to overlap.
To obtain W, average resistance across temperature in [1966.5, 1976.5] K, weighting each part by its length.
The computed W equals 263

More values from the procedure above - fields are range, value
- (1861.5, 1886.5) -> 254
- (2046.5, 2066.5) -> 285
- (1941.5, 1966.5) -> 240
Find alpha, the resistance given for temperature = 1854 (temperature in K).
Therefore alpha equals 246.3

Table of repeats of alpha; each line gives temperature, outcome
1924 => 145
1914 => 208.2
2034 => 265.7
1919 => 174.4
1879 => 258.7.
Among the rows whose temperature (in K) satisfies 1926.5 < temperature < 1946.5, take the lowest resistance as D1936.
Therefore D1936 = 133.9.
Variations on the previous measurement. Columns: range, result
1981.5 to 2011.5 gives 280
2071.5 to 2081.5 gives 283.8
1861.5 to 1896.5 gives 246.2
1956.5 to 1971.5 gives 250.2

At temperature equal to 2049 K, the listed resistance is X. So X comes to 265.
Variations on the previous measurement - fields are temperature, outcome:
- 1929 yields 133.9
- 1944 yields 215.7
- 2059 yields 300.3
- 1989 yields 302.6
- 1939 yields 183.4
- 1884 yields 246.2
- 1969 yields 261.9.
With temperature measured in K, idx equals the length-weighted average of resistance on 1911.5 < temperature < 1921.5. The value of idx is 191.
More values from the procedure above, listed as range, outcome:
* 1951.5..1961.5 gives 248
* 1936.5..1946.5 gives 200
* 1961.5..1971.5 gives 264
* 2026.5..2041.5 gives 269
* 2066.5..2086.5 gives 291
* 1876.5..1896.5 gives 255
